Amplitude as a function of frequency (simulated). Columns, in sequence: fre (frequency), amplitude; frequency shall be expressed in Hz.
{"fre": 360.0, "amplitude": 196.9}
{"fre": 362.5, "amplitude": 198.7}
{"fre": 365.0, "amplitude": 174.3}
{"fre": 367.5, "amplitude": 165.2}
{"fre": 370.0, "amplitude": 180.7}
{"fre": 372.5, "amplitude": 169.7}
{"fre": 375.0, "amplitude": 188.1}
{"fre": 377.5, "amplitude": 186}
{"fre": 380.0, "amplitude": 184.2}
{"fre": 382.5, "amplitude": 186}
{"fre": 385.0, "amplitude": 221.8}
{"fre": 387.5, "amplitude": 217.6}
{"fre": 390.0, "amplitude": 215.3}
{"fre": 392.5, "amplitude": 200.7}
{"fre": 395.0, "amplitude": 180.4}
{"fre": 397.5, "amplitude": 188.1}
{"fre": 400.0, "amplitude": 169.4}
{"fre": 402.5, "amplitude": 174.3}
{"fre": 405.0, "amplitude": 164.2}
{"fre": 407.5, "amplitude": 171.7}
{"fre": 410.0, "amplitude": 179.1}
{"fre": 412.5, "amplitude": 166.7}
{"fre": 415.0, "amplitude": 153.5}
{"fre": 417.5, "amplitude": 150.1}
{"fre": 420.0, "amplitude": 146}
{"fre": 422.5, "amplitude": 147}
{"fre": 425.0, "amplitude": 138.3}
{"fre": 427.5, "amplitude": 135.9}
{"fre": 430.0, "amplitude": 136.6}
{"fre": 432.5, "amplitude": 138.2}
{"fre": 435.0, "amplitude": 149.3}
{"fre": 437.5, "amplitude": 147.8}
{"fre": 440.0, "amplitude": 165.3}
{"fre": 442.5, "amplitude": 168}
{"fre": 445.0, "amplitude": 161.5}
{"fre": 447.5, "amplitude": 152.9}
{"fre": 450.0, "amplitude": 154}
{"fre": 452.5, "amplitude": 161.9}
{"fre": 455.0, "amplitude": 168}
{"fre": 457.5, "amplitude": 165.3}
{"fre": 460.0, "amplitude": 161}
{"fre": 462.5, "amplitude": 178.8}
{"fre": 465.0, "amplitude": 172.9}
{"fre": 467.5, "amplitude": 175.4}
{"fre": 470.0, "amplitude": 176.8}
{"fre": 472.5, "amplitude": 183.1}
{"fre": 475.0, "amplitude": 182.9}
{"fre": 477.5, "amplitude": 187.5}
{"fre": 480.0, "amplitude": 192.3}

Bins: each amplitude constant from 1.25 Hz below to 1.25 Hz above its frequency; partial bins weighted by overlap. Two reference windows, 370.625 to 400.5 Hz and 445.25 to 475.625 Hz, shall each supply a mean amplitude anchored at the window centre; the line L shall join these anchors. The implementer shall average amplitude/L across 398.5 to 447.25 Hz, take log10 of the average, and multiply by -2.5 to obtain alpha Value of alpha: 0.16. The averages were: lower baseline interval 193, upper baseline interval 169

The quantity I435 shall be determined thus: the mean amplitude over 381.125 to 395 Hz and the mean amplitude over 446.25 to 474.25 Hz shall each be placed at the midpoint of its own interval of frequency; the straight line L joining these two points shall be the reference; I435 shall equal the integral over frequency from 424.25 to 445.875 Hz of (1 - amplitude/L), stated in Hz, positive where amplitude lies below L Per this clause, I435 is 3.8 Hz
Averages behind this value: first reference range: 206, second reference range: 168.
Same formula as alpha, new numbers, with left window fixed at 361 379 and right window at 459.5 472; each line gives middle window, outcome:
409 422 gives 0.13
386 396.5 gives -0.14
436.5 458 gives 0.10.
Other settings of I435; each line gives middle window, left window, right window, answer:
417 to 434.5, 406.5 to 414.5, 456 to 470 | 3.0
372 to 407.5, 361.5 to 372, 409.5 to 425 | -4.5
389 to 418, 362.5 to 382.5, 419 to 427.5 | -3.5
